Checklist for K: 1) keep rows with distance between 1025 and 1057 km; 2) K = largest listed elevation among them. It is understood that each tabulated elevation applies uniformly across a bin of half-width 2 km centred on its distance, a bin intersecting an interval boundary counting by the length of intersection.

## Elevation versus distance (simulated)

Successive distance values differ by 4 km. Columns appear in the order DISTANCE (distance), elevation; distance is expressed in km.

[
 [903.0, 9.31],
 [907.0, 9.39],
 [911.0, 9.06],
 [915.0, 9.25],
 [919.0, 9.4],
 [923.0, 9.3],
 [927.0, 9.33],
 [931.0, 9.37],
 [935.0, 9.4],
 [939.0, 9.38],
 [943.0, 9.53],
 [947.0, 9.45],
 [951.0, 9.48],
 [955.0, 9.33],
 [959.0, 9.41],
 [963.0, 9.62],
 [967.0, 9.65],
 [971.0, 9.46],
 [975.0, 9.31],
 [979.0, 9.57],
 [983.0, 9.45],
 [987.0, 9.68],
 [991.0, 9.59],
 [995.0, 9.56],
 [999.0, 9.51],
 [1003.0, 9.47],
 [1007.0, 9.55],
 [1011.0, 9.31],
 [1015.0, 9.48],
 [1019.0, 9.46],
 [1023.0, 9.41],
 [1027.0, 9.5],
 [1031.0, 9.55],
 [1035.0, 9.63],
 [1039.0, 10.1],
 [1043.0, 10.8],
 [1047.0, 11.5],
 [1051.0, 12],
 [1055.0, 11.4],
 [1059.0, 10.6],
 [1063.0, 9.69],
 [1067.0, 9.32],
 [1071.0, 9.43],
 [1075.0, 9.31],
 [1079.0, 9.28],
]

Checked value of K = 12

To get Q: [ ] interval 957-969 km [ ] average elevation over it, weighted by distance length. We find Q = 9.56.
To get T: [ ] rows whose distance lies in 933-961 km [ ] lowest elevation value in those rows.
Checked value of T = 9.33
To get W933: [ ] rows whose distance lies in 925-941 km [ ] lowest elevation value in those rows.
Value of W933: 9.33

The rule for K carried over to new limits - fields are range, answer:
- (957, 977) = 9.65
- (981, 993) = 9.68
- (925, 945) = 9.53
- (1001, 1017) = 9.55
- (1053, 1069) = 11.4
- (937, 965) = 9.62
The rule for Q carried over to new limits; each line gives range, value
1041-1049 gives 11.2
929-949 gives 9.43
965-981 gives 9.5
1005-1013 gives 9.43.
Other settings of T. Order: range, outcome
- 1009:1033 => 9.31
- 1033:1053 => 9.63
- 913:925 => 9.25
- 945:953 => 9.45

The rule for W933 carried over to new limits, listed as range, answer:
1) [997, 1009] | 9.47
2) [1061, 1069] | 9.32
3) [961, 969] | 9.62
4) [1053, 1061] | 10.6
